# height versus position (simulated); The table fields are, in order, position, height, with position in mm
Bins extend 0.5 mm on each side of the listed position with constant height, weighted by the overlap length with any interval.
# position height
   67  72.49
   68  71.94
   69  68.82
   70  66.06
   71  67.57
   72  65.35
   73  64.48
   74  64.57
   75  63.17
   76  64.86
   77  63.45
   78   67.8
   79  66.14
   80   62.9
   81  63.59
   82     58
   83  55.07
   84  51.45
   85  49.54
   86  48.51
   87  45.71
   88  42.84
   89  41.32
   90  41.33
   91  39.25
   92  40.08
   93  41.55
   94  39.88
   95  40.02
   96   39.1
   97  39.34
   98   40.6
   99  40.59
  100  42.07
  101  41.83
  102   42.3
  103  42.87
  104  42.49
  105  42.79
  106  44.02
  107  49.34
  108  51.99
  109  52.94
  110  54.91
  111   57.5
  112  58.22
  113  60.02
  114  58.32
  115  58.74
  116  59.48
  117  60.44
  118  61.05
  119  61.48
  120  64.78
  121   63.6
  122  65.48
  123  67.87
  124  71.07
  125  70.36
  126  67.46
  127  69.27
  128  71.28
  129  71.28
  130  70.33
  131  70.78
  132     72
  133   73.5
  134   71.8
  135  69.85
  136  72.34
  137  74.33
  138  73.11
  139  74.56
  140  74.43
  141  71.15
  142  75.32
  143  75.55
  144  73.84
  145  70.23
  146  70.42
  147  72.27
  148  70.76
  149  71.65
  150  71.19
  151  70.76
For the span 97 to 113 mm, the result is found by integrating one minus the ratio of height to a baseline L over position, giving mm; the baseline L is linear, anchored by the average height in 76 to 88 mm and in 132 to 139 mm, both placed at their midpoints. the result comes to 4.2 mm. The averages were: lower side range 57.2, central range 47.1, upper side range 72.6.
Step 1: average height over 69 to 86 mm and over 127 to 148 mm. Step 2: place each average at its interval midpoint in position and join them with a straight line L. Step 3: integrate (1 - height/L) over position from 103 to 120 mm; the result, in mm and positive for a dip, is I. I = 3.3 mm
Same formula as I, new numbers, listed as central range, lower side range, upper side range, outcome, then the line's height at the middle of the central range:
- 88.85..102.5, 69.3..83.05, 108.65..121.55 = 4.7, 61.8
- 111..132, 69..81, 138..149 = 1.6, 70.4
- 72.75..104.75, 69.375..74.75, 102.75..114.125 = 5.4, 59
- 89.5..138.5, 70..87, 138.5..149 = 8.0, 67.3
